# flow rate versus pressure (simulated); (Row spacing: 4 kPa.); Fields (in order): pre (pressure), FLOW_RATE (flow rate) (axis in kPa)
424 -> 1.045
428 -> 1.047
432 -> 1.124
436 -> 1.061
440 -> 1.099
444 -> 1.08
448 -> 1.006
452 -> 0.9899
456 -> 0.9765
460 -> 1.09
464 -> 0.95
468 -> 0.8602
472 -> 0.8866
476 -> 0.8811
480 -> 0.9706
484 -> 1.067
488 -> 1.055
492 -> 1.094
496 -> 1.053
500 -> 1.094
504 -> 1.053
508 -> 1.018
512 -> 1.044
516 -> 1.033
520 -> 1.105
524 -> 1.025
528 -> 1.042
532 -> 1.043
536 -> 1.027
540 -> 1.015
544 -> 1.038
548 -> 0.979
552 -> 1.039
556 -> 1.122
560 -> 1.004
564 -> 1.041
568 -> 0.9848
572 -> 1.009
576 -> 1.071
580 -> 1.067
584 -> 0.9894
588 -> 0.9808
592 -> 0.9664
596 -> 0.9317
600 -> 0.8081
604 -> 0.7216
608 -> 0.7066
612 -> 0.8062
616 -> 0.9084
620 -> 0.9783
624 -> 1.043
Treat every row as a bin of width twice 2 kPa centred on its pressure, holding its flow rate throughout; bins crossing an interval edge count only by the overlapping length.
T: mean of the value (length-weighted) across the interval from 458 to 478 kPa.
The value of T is 0.934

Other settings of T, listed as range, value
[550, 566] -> 1.05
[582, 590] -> 0.985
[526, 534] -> 1.04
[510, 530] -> 1.05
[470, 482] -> 0.913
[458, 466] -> 1.02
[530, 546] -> 1.03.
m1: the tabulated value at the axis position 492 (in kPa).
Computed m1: 1.094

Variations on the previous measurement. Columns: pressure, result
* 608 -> 0.7066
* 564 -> 1.041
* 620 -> 0.9783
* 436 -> 1.061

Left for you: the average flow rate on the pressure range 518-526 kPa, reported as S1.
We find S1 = 1.06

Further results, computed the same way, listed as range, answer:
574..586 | 1.04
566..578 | 1.02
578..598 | 0.987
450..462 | 1.02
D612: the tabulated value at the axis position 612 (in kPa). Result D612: 0.8062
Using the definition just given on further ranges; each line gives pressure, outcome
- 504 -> 1.053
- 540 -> 1.015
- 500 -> 1.094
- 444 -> 1.08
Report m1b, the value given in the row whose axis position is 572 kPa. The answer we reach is 1.009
